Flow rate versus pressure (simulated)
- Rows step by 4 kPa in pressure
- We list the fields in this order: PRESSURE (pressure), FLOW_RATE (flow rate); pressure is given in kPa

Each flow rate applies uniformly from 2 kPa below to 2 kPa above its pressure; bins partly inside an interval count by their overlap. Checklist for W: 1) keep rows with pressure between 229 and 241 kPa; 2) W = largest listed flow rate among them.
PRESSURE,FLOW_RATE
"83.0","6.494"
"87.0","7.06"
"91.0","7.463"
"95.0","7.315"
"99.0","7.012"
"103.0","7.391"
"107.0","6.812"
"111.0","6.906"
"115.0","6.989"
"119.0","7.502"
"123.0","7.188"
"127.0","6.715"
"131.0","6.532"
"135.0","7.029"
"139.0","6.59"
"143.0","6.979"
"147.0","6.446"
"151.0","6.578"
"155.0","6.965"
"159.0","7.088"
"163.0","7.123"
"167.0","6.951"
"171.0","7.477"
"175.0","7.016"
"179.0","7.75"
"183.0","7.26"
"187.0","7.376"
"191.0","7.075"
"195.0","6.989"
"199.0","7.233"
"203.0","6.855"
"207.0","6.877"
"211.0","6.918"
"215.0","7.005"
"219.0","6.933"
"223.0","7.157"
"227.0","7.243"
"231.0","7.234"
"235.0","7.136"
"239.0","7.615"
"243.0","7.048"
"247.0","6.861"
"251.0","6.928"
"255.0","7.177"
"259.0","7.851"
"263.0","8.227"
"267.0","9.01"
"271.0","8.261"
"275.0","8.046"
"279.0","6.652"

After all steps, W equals 7.615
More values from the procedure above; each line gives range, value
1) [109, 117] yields 6.989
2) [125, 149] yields 7.029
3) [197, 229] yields 7.243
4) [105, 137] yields 7.502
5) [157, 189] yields 7.75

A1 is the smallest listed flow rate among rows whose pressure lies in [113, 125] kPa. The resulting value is 6.989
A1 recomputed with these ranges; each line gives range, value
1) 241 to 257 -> 6.861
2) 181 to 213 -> 6.855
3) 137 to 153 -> 6.446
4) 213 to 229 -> 6.933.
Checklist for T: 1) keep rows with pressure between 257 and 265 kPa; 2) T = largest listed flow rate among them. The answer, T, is 8.227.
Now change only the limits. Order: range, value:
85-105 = 7.463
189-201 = 7.233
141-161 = 7.088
